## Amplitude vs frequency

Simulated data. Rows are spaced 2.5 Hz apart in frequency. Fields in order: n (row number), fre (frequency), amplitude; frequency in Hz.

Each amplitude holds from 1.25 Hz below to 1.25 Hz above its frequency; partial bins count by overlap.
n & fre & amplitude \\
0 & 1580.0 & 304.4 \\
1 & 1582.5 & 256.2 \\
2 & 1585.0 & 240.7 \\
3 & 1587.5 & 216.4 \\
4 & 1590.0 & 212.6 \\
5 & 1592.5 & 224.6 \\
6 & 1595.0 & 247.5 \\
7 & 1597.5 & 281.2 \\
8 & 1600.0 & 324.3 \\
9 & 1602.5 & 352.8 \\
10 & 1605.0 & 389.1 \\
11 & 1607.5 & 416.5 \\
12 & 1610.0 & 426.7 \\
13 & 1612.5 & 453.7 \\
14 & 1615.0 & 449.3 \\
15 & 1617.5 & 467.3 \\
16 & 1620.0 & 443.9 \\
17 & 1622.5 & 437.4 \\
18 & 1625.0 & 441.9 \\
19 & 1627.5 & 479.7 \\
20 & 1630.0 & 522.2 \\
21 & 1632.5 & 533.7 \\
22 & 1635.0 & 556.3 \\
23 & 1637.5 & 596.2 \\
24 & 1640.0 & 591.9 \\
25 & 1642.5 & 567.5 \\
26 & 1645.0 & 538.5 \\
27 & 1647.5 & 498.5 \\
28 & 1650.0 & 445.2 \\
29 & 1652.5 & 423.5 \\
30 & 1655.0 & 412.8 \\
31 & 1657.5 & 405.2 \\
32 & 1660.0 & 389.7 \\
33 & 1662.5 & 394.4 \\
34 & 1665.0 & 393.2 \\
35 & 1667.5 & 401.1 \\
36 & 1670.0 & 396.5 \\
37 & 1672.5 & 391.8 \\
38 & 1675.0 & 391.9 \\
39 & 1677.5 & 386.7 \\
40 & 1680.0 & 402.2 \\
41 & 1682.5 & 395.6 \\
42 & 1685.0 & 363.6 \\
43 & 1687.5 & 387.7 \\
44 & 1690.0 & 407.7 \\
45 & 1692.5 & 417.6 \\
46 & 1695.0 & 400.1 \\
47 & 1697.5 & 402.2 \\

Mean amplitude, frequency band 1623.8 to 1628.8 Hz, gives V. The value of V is 462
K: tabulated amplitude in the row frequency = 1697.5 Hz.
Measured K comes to 402.2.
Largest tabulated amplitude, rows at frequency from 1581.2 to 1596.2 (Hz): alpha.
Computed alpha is 256.2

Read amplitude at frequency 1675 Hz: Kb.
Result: 391.9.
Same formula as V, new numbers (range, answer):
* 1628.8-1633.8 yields 528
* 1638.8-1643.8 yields 579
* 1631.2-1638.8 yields 562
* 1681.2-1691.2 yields 389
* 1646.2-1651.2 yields 473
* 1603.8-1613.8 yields 422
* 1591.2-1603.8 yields 286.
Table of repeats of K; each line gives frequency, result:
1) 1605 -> 389.1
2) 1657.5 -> 405.2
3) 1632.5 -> 533.7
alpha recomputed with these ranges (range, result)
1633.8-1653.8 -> 596.2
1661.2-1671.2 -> 401.1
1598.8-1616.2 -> 453.7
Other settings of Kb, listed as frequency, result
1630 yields 522.2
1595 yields 247.5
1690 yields 407.7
